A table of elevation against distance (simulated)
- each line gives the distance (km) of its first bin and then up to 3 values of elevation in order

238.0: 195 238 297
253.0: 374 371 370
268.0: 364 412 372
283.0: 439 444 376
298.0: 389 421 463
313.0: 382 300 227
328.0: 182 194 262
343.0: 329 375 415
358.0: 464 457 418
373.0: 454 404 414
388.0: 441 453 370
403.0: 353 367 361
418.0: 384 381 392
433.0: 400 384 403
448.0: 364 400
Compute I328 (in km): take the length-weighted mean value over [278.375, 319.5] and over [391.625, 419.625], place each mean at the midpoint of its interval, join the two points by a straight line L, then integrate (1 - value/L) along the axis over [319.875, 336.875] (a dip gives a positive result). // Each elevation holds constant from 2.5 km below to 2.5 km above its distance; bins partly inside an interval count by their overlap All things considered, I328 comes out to 8.0 km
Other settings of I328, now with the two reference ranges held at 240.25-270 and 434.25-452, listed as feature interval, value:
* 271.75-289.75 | -3.9 km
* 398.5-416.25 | 0.7 km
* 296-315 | -3.7 km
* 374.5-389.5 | -2.1 km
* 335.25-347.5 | 1.8 km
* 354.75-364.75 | -2.6 km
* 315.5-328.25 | 3.9 km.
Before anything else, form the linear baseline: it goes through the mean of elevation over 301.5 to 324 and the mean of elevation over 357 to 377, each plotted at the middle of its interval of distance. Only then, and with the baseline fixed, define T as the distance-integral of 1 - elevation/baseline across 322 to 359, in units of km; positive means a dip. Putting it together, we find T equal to 9.6 km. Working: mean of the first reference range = 365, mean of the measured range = 303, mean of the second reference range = 444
